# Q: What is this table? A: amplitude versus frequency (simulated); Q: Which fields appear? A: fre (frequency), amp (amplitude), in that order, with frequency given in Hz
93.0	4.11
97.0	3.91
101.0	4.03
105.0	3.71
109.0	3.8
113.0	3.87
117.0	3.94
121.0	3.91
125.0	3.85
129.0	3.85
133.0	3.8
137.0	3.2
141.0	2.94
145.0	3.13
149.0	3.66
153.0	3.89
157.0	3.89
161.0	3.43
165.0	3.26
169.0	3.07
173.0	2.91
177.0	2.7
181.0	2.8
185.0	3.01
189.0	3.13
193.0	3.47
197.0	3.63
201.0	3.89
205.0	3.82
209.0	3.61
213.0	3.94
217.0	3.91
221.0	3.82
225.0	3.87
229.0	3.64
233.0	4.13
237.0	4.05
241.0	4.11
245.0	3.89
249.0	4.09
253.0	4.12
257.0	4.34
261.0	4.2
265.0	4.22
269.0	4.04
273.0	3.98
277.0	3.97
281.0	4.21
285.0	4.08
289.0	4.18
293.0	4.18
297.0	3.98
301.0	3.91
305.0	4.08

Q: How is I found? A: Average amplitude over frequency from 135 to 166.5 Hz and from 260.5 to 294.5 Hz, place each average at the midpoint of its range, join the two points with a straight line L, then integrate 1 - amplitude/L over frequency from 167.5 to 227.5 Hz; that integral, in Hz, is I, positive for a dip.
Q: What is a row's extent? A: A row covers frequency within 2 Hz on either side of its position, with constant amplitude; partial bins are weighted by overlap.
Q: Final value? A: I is 4.0 Hz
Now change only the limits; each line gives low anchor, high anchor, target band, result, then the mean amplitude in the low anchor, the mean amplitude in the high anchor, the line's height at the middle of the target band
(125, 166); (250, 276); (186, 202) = 1.30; 3.53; 4.14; 3.78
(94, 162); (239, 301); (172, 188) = 4.08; 3.7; 4.1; 3.85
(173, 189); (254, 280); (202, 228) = -3.48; 2.88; 4.13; 3.37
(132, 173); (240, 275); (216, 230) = 0.21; 3.39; 4.11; 3.87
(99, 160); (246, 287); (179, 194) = 3.08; 3.69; 4.12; 3.87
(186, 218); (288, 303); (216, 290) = -3.36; 3.65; 4.05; 3.87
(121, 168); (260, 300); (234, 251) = -0.42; 3.54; 4.1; 3.94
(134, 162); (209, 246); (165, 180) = 2.76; 3.46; 3.91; 3.6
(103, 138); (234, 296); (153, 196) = 7.64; 3.79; 4.11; 3.91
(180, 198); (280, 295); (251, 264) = -1.17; 3.21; 4.16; 3.87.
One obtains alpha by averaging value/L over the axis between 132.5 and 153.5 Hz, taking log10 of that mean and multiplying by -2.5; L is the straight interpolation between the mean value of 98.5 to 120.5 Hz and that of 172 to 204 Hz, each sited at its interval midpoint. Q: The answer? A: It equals 0.07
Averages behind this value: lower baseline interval 3.87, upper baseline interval 3.22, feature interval 3.38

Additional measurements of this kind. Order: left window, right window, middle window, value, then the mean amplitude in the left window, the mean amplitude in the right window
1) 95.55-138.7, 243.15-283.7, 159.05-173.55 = 0.220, 3.81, 4.11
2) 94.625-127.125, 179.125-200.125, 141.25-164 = 0.002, 3.88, 3.25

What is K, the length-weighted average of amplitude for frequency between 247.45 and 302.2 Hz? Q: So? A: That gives 4.11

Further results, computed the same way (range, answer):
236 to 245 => 4.04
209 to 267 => 4.01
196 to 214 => 3.78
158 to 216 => 3.35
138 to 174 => 3.36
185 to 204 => 3.49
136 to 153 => 3.31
